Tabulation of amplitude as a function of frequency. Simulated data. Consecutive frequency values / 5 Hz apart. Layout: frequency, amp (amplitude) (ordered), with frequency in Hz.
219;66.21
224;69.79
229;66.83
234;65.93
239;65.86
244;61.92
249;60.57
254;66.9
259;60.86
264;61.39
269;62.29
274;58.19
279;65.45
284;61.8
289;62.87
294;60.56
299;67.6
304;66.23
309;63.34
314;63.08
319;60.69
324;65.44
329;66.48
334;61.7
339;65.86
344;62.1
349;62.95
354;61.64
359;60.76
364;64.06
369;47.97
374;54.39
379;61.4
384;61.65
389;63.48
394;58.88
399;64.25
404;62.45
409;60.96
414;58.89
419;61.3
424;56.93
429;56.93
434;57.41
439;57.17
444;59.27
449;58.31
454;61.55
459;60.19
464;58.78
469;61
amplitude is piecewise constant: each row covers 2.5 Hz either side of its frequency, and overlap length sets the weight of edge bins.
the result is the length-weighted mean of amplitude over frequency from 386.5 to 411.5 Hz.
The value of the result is 62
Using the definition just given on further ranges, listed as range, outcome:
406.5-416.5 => 59.9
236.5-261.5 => 63.2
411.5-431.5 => 58.5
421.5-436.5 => 57.1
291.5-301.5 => 64.1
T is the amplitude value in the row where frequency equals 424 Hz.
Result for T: 56.93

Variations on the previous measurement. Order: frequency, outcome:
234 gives 65.93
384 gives 61.65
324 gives 65.44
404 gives 62.45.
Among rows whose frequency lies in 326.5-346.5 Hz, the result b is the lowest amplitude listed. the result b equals 61.7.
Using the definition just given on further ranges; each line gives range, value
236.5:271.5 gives 60.57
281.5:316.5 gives 60.56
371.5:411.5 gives 54.39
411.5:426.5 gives 56.93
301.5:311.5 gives 63.34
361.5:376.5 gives 47.97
